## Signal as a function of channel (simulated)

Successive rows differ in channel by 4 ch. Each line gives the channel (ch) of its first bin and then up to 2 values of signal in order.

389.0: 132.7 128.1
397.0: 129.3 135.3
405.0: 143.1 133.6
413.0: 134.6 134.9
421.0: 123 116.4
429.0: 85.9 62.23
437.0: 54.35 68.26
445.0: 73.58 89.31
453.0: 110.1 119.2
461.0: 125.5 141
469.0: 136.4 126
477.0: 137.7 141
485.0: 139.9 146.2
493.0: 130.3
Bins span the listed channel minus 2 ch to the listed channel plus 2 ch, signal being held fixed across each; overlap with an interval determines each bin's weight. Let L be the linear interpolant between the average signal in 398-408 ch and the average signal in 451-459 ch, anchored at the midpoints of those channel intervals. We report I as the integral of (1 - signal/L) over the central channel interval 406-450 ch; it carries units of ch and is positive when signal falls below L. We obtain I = 9.9 ch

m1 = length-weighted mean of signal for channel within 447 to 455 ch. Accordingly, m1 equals 99.7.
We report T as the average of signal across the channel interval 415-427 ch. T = 125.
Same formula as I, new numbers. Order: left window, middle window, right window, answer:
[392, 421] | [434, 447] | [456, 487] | 6.7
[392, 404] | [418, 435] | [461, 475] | 4.3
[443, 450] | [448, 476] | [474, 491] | -4.5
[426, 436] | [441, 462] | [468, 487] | 0.9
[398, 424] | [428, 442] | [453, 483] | 7.0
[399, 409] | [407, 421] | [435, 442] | -2.2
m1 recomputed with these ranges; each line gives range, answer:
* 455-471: 131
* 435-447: 65.4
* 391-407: 134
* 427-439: 67.5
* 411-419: 135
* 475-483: 139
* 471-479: 132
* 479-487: 140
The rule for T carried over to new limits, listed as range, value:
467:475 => 131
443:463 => 104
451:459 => 115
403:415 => 137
